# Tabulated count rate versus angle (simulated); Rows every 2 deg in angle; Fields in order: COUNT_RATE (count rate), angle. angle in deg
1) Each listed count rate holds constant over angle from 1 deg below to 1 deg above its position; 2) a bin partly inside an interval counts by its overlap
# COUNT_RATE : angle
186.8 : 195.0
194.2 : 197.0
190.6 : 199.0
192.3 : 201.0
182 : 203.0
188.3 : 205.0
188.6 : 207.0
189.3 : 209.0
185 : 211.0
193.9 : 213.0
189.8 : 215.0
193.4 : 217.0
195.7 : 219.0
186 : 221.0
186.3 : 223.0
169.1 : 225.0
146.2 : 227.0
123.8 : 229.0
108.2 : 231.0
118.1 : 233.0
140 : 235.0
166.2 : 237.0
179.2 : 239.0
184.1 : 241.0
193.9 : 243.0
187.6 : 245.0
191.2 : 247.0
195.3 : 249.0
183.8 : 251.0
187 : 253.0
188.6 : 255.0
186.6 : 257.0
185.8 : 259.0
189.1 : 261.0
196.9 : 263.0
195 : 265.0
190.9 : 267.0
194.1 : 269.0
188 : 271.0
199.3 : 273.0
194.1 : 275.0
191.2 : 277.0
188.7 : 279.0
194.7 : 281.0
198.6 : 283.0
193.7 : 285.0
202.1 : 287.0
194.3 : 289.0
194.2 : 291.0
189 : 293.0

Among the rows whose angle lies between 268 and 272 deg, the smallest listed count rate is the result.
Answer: 188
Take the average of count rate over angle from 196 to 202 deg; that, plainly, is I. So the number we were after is 192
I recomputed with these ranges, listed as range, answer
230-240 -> 142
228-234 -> 117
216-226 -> 186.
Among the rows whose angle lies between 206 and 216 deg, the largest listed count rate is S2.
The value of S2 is 193.9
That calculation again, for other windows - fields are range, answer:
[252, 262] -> 189.1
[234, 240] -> 179.2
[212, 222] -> 195.7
